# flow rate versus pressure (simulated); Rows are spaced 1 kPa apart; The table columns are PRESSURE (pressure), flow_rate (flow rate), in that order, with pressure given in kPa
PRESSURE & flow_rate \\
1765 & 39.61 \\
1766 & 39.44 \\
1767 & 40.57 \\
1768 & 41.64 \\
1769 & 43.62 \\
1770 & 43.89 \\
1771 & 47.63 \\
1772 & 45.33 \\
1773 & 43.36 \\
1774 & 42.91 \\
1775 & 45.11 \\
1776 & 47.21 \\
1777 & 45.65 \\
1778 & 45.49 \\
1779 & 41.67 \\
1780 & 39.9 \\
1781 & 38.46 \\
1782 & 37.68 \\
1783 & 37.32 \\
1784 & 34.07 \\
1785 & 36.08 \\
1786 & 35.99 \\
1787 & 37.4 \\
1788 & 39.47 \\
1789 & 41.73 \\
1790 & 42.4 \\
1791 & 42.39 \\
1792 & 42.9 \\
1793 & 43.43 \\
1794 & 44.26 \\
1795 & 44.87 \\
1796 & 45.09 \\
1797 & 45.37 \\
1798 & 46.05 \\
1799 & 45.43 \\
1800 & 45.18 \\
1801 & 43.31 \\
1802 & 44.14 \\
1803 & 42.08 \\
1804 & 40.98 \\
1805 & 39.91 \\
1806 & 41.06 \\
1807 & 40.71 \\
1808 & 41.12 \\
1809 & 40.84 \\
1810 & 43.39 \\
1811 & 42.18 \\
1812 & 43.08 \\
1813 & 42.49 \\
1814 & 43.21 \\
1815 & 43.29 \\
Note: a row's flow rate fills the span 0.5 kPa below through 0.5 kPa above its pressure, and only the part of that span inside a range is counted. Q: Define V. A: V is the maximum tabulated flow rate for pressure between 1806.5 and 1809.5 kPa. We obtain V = 41.12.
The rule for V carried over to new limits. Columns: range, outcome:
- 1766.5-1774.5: 47.63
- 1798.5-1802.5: 45.43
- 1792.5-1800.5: 46.05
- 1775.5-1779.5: 47.21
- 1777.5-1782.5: 45.49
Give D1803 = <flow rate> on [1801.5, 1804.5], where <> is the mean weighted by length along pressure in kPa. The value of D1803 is 42.4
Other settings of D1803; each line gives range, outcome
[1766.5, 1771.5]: 43.5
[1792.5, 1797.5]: 44.6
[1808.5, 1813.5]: 42.4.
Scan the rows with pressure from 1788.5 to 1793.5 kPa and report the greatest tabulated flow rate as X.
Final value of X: 43.43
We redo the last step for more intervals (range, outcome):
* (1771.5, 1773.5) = 45.33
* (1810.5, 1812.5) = 43.08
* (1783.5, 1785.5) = 36.08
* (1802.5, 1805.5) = 42.08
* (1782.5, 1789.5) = 41.73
